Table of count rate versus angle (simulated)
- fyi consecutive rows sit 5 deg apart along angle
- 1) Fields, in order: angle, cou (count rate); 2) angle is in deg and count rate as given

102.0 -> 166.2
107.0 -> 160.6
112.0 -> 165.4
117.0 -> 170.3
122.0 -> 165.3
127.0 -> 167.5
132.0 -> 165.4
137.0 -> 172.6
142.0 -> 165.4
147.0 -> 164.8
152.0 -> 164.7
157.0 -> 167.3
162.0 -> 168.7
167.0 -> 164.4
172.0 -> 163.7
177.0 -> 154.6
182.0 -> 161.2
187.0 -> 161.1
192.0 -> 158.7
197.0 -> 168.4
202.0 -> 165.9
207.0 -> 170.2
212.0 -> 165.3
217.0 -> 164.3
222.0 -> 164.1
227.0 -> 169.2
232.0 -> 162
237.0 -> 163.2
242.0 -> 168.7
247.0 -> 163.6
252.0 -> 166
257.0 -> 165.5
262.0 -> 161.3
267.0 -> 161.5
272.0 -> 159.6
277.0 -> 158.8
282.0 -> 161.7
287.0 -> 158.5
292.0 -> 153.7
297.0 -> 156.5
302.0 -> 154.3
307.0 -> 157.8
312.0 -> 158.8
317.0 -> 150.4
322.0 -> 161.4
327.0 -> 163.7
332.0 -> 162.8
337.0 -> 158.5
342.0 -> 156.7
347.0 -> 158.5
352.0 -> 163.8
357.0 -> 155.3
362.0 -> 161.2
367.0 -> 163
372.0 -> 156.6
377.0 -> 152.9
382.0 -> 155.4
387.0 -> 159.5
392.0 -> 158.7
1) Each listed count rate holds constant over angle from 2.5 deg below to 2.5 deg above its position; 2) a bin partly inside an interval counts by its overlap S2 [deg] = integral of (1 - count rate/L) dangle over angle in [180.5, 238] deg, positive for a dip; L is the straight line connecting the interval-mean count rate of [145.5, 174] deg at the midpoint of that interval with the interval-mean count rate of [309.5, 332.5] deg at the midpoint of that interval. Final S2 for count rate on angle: -0.32 deg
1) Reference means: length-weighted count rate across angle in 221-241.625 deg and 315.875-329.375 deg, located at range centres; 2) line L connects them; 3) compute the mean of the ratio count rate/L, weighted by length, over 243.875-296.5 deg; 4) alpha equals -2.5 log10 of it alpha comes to 0.011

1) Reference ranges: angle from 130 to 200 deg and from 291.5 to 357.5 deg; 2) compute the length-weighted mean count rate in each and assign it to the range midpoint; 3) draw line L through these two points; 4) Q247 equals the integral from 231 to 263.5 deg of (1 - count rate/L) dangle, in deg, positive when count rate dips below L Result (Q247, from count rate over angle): -0.7 deg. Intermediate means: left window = 164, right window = 158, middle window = 165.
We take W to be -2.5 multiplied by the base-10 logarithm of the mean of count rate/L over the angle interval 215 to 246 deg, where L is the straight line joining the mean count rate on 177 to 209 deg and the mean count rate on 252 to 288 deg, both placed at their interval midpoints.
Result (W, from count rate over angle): -0.02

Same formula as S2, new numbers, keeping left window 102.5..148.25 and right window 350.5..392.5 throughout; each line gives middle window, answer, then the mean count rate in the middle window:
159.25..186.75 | 0.4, 162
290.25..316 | 0.7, 156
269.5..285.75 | 0.2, 160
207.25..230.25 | -0.4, 166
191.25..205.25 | -0.1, 165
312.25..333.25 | 0.1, 159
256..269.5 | 0.0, 162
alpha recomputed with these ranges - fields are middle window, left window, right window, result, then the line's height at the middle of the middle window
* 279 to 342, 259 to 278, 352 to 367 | 0.01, 160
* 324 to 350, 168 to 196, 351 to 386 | -0.01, 159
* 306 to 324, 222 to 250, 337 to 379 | 0.03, 161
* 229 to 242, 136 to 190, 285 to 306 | -0.03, 160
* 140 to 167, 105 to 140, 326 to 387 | 0.00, 166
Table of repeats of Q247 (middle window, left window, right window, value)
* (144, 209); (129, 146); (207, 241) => 0.9 deg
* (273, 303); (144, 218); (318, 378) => 0.7 deg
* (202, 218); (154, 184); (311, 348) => -0.4 deg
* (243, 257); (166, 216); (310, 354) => -0.3 deg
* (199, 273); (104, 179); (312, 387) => -1.1 deg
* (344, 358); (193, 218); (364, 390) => -0.1 deg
